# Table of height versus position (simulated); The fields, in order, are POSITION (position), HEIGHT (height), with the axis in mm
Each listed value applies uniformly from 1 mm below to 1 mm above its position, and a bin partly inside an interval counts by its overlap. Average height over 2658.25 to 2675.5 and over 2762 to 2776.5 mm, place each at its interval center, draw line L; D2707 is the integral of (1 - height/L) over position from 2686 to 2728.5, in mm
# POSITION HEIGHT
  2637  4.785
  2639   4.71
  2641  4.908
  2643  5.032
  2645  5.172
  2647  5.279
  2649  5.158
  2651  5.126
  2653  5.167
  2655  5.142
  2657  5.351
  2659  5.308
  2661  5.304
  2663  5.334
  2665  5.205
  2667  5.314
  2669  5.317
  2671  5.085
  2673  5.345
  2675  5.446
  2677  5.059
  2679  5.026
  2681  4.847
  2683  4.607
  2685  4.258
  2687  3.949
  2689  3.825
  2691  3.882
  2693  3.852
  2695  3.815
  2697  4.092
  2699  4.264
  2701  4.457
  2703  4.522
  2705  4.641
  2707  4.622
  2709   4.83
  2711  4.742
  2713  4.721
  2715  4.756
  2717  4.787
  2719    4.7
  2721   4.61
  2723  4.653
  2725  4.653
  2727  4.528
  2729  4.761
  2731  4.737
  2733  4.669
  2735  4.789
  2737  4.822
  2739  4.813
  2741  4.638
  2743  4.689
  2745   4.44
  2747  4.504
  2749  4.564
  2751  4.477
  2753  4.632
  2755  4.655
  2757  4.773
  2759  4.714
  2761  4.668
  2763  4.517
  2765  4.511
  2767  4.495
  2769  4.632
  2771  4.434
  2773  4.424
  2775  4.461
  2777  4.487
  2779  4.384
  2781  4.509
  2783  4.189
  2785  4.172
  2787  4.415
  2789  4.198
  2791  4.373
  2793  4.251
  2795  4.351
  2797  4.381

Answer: 4.6 mm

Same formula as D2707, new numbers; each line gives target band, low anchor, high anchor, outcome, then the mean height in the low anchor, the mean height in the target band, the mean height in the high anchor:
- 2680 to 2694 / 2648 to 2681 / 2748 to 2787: 2.46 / 5.22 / 4.17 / 4.51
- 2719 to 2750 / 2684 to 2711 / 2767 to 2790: -2.46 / 4.25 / 4.66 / 4.4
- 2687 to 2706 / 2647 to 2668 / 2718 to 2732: 2.96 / 5.24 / 4.14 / 4.66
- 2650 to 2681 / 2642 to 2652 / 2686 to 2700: -3.74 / 5.15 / 5.22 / 3.95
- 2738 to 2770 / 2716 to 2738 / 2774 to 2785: -0.49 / 4.7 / 4.61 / 4.38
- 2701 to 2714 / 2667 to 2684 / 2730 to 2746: 0.62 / 5.1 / 4.66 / 4.7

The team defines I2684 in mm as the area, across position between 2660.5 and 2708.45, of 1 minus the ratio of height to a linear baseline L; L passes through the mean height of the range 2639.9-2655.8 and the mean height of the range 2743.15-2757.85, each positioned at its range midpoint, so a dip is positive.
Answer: 2.6 mm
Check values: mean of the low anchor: 5.12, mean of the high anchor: 4.58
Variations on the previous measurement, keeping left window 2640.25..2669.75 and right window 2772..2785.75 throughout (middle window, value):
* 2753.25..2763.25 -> -0.35 mm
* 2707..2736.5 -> 0.33 mm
